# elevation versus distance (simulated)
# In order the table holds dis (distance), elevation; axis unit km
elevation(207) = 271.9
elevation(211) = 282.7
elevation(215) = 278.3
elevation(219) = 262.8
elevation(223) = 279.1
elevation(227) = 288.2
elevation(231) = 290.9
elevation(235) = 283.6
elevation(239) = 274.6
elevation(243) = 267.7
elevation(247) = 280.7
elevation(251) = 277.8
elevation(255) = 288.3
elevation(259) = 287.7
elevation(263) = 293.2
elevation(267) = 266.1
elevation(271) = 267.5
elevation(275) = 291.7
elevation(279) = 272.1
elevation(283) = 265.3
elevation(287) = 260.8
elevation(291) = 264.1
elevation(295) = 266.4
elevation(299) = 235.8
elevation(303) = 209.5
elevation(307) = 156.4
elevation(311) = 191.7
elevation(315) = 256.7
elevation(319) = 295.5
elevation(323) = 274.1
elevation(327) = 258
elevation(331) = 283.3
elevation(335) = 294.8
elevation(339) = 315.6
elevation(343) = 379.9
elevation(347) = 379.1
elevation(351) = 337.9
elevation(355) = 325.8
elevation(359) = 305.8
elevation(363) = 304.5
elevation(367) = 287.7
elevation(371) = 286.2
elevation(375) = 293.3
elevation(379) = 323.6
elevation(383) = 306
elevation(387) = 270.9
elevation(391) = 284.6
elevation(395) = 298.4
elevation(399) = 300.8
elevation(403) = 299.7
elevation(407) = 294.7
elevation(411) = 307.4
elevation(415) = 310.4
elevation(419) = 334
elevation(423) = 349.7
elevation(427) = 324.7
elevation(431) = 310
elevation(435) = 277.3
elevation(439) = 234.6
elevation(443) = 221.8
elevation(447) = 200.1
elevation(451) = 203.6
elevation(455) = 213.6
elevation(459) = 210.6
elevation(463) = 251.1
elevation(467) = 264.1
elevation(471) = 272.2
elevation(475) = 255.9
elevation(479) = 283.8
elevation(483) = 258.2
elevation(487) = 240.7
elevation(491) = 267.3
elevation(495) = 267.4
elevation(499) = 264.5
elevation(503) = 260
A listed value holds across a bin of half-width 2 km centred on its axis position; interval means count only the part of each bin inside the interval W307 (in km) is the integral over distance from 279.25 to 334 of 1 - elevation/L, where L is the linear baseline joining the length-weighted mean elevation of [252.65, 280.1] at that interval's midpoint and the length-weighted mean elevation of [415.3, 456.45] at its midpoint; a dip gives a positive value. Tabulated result 5.7 km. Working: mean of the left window 281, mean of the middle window 249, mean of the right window 269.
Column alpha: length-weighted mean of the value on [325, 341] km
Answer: 288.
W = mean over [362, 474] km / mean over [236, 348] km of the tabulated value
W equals 1.0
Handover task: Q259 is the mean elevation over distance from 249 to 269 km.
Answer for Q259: 283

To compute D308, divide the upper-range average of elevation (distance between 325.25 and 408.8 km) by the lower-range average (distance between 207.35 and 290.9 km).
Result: 1.1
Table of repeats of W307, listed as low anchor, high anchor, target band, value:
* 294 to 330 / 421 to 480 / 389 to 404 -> -2.7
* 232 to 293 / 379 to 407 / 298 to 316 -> 4.9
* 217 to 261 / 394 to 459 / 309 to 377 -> -4.8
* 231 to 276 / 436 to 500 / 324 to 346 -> -3.4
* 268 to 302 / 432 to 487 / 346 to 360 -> -4.4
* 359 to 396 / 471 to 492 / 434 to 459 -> 4.7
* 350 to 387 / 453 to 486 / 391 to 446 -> -3.3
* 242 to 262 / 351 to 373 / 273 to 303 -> 2.9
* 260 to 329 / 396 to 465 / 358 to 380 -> -2.8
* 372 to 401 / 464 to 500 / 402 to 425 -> -2.4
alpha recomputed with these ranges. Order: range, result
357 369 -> 299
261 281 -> 278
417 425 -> 342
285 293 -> 262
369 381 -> 301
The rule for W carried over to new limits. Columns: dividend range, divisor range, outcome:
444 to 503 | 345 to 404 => 0.80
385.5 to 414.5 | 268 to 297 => 1.09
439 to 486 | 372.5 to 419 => 0.80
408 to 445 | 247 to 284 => 1.06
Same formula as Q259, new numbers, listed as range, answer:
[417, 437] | 319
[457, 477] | 251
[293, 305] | 237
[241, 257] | 279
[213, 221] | 271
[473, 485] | 266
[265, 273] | 267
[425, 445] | 274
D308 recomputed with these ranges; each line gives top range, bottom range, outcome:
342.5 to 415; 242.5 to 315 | 1.20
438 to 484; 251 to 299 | 0.87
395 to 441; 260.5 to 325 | 1.19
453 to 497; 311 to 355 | 0.84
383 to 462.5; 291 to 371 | 0.98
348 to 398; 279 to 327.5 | 1.24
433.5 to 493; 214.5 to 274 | 0.87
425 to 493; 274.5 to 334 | 1.00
